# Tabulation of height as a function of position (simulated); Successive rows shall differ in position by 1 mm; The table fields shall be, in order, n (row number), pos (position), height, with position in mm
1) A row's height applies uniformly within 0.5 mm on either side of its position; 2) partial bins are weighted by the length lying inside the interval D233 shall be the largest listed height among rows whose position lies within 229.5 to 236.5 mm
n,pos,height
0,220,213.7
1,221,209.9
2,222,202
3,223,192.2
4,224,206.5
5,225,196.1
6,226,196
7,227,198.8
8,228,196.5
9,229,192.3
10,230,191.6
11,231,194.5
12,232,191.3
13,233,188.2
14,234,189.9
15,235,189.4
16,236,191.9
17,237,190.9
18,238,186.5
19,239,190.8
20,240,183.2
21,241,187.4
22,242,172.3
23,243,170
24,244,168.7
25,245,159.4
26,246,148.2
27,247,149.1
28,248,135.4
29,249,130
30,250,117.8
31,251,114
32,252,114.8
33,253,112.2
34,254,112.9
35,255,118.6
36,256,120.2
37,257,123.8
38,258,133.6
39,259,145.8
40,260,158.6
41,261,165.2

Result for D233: 194.5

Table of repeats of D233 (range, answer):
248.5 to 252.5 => 130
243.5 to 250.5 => 168.7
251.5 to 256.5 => 120.2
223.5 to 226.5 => 206.5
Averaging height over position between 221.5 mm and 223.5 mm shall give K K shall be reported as 197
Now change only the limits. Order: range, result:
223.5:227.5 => 199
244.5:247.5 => 152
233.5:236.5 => 190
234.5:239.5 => 190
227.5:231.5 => 194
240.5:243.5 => 177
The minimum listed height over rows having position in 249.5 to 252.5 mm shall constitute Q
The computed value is 114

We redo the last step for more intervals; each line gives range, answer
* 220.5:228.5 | 192.2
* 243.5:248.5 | 135.4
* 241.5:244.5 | 168.7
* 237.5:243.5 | 170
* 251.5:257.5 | 112.2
